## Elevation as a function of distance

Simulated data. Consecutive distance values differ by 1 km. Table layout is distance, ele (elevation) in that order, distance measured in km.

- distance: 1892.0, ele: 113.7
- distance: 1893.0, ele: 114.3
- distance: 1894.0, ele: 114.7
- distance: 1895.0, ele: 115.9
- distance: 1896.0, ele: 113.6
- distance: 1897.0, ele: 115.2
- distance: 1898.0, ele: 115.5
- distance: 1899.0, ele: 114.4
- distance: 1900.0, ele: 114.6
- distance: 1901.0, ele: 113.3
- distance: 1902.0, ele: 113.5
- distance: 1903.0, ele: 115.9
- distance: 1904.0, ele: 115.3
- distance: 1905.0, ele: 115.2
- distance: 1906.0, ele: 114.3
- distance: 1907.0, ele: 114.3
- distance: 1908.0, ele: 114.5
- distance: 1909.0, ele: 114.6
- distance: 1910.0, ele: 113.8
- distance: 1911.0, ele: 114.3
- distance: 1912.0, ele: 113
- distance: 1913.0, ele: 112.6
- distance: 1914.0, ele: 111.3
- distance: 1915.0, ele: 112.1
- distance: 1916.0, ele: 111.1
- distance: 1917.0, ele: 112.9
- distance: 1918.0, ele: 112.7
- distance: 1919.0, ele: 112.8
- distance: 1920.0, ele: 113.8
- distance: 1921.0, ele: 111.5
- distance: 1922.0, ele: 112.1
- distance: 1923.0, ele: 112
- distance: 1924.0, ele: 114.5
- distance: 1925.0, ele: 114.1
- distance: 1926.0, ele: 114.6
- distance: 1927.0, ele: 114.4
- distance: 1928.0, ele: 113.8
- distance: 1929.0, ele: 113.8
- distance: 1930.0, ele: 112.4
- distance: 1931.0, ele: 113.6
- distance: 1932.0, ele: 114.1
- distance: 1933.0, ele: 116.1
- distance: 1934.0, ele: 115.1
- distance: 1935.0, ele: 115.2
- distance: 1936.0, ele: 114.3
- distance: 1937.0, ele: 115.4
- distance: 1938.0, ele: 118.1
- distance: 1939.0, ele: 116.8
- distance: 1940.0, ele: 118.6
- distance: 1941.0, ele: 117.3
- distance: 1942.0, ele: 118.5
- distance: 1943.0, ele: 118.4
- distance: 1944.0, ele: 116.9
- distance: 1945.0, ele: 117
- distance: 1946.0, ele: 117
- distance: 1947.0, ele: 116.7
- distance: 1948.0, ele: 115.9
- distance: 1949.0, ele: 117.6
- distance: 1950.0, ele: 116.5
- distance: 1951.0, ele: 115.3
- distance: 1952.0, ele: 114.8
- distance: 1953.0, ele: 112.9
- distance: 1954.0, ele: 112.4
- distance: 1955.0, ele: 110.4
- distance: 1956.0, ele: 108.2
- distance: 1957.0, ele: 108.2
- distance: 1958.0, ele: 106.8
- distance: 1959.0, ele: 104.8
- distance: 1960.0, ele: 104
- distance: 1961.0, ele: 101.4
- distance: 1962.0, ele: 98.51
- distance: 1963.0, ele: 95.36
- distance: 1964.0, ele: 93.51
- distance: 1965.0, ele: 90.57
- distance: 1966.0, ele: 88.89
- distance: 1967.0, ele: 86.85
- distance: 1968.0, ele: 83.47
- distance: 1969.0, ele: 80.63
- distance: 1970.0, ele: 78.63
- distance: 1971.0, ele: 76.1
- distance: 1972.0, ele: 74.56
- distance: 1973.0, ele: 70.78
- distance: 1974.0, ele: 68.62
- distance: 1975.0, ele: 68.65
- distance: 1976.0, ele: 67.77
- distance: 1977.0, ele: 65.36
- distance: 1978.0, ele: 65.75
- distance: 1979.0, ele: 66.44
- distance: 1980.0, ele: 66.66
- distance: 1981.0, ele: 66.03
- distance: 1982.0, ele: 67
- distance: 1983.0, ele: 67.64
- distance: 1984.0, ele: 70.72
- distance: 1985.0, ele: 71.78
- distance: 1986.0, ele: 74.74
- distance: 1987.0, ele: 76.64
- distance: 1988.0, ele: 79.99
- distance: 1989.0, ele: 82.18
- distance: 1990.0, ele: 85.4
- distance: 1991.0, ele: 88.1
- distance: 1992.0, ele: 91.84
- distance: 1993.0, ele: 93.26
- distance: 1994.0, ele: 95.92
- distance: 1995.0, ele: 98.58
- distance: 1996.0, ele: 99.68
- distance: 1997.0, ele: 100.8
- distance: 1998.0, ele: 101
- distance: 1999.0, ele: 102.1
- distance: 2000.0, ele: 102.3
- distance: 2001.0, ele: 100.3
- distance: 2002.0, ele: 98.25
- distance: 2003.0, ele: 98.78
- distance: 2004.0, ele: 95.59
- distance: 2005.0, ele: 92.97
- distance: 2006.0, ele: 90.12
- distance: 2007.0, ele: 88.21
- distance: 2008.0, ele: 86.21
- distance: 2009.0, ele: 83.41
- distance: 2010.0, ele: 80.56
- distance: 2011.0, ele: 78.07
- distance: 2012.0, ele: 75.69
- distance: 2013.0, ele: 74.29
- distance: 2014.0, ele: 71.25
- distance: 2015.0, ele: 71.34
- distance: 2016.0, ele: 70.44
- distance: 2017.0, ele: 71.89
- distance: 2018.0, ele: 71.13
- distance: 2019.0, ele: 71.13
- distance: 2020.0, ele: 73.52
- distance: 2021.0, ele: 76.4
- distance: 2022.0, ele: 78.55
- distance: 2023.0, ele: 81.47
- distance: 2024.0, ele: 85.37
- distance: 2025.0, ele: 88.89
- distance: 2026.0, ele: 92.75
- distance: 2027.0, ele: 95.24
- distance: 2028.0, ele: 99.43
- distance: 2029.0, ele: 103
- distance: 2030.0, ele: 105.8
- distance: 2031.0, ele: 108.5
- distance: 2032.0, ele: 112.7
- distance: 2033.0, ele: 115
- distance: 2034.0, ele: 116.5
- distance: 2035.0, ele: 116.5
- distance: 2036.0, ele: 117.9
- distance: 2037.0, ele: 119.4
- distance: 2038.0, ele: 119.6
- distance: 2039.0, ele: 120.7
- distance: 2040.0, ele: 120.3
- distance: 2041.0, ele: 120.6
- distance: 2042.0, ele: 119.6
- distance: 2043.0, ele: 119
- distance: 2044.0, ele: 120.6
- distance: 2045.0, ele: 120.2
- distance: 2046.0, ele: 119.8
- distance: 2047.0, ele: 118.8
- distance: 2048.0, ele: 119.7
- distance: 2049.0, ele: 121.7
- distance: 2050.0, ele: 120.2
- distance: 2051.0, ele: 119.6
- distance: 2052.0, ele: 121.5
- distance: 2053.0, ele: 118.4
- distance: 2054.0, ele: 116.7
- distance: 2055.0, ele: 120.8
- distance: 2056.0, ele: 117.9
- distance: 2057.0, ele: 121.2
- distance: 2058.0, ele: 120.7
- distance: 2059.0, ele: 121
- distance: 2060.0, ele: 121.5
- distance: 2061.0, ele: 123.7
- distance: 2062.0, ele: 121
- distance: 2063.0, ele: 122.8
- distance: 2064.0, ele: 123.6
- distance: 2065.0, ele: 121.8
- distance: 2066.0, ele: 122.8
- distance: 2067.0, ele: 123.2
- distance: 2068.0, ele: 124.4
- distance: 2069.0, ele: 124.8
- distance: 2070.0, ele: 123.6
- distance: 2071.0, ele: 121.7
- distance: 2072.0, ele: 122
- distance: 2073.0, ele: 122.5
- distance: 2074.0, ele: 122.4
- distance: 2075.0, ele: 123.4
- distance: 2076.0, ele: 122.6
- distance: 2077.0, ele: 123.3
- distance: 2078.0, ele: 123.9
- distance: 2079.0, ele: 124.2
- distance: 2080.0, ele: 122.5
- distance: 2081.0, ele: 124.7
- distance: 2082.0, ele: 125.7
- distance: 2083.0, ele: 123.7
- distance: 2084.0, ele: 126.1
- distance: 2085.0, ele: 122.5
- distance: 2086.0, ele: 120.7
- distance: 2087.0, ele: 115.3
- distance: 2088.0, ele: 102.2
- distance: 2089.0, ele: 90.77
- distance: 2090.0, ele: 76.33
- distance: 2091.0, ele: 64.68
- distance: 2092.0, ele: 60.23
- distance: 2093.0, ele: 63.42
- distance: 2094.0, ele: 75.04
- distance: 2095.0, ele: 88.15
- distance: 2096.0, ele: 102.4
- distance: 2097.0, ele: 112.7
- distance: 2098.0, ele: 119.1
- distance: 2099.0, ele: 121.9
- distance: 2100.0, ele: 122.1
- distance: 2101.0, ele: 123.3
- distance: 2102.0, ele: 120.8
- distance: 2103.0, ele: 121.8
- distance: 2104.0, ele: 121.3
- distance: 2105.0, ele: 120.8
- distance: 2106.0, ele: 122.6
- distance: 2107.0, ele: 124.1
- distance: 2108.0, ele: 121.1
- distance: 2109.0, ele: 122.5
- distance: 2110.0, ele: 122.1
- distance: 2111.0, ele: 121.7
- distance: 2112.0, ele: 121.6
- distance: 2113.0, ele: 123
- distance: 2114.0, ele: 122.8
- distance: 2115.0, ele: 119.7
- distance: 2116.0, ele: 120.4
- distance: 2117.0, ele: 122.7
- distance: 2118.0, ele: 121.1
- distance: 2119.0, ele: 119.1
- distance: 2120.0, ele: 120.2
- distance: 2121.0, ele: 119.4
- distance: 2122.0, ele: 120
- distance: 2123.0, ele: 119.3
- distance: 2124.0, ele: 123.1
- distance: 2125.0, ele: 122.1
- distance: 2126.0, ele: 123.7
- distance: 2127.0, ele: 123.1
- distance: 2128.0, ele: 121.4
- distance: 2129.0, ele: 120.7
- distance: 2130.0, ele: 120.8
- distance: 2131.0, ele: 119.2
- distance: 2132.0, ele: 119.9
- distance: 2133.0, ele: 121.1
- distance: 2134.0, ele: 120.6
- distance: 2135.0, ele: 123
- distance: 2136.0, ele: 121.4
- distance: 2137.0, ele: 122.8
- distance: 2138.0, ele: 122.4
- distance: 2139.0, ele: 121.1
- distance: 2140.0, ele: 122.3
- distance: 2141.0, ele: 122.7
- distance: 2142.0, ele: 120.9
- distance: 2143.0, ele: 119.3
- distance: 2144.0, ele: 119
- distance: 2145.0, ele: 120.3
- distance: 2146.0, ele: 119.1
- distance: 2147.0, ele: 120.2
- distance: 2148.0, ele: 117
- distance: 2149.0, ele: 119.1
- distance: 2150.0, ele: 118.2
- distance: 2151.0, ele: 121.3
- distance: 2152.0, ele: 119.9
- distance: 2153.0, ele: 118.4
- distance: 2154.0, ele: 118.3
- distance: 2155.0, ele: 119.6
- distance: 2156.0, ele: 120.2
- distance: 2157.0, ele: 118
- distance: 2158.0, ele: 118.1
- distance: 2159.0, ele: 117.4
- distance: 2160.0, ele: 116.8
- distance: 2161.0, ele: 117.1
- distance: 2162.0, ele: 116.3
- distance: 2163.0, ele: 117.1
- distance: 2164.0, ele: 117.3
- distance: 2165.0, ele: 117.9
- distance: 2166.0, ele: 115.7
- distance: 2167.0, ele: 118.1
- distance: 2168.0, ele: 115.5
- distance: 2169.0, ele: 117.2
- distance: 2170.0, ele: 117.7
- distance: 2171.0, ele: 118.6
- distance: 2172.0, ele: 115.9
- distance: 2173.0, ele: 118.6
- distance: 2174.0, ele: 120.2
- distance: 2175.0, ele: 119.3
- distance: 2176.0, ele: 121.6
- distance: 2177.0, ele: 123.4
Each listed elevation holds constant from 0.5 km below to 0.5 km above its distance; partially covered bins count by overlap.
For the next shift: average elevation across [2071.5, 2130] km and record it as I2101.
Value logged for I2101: 115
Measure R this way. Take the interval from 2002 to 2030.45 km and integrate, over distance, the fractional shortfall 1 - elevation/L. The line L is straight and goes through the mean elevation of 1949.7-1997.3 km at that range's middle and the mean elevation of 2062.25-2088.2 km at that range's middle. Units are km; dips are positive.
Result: 5.0 km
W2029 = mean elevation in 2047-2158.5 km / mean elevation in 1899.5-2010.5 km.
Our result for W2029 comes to 1.2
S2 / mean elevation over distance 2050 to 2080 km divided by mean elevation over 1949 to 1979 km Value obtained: 1.3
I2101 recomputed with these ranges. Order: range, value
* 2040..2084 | 122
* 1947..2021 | 87.7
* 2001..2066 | 104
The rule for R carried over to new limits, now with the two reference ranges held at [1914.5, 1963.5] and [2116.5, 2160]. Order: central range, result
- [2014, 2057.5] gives 4.25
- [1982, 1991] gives 3.01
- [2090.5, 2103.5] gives 2.10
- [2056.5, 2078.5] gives -0.92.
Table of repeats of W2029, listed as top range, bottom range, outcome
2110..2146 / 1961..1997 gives 1.51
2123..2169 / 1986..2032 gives 1.36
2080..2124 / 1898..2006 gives 1.11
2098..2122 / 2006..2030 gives 1.48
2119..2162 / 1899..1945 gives 1.05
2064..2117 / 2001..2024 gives 1.41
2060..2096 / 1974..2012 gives 1.34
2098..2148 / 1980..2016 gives 1.42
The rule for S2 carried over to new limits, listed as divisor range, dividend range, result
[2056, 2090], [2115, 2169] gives 0.99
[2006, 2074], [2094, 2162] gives 1.12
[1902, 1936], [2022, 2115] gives 1.01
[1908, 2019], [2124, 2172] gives 1.23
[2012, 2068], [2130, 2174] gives 1.11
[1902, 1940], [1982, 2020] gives 0.74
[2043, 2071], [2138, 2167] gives 0.98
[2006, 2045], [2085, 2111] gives 1.12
